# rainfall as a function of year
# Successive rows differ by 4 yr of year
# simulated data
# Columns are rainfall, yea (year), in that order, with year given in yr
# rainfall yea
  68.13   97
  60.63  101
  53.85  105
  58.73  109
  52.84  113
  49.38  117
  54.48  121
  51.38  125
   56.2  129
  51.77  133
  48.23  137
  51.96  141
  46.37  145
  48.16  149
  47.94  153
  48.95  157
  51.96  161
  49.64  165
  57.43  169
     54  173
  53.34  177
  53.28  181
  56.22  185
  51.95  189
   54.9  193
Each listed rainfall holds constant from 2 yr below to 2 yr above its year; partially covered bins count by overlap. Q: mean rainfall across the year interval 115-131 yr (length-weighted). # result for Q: 52.9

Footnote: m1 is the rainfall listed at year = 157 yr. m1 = 48.95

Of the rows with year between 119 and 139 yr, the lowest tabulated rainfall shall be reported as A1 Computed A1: 48.23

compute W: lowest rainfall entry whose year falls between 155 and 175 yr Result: 48.95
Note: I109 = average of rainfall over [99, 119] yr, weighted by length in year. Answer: 55.1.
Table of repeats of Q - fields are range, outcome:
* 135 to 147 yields 48.9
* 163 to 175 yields 53.7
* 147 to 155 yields 48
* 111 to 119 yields 51.1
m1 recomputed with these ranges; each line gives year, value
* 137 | 48.23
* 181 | 53.28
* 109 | 58.73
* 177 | 53.34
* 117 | 49.38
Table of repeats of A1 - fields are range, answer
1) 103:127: 49.38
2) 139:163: 46.37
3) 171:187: 53.28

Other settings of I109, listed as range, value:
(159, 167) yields 50.8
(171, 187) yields 54.2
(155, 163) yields 50.5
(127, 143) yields 52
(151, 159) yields 48.4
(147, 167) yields 49.3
